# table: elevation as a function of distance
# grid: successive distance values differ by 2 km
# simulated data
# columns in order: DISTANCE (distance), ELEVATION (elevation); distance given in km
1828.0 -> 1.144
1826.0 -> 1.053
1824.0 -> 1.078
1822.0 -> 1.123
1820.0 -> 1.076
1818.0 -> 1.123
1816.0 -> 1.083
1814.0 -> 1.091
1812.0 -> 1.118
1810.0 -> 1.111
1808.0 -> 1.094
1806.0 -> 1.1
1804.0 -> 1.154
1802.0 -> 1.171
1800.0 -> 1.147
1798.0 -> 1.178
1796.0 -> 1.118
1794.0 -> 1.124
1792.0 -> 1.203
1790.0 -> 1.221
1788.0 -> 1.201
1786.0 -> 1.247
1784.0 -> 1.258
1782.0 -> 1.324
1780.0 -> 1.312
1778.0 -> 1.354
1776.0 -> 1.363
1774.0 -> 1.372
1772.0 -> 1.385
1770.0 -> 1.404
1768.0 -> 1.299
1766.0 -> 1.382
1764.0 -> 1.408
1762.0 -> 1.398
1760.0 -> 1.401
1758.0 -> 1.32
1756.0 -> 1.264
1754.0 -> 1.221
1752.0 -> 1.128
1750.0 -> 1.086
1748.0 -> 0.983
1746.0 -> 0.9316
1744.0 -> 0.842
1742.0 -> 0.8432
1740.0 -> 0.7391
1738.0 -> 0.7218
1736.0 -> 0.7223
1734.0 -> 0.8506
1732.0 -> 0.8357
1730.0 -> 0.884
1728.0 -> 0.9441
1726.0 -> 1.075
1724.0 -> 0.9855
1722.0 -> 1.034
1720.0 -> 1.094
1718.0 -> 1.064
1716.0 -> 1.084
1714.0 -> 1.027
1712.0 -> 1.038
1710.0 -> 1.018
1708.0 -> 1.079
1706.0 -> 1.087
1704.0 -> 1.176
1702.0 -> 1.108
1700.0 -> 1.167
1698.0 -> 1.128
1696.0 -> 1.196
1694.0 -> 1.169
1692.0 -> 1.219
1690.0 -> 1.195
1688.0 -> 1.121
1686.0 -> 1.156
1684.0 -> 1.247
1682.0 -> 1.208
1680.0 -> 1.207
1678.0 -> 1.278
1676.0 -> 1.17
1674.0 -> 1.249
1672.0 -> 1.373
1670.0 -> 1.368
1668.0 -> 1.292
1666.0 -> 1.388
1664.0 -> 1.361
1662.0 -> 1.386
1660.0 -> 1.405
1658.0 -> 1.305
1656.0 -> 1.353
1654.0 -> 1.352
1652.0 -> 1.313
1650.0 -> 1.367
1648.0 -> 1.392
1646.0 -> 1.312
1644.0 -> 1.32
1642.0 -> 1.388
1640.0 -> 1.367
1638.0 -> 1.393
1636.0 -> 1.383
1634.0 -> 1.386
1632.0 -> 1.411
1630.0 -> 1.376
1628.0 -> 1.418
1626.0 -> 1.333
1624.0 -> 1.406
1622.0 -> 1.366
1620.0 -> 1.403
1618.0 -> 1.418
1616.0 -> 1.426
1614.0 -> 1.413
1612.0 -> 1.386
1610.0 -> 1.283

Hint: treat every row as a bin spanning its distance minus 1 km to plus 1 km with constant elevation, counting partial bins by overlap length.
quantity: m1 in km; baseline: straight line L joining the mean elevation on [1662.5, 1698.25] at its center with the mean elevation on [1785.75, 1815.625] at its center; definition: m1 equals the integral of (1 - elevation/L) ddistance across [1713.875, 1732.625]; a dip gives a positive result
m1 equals 3.2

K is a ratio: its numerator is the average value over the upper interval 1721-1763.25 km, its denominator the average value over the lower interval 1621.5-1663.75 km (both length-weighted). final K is 0.74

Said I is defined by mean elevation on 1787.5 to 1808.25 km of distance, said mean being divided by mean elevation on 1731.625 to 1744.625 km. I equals 1.46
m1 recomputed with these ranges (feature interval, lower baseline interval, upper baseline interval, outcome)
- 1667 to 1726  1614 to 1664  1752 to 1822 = 7.4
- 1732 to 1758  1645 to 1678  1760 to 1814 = 6.5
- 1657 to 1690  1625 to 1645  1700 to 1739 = -2.1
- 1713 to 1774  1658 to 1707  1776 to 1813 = 6.5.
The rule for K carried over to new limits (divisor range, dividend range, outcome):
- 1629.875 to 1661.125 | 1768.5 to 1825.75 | 0.88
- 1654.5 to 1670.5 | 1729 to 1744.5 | 0.59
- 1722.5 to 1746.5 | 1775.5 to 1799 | 1.43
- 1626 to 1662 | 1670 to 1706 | 0.88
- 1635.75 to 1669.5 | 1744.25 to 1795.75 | 0.93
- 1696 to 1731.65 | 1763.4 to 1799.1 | 1.21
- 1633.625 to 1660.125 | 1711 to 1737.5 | 0.71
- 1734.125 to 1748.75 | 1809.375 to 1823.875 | 1.34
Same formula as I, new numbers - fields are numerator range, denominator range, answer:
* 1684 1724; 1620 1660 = 0.81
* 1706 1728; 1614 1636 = 0.75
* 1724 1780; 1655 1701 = 0.89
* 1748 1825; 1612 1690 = 0.91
